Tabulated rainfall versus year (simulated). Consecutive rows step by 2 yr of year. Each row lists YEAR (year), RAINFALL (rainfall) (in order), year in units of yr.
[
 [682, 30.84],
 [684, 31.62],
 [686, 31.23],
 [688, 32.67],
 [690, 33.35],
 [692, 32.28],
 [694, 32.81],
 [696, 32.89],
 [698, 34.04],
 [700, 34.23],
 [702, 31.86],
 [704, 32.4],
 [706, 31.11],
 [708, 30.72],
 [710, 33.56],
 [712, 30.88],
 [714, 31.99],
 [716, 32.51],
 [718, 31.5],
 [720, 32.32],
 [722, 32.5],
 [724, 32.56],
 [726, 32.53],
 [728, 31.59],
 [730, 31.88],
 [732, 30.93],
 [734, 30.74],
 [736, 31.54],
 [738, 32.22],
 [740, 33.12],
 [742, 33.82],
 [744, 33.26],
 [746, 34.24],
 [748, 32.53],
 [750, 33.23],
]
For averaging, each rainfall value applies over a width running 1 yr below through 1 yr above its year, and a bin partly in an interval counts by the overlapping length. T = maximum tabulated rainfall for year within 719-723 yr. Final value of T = 32.5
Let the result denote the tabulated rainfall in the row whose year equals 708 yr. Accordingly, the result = 30.72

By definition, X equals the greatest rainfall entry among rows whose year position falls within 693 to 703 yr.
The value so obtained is 34.23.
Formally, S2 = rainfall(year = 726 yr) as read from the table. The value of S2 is 32.53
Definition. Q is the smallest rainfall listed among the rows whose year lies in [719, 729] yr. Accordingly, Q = 31.59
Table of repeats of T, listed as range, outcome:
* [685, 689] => 32.67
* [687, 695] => 33.35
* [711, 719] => 32.51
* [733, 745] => 33.82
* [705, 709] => 31.11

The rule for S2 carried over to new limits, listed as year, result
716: 32.51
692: 32.28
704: 32.4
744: 33.26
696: 32.89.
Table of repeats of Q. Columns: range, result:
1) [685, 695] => 31.23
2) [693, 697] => 32.81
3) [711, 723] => 30.88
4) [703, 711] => 30.72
